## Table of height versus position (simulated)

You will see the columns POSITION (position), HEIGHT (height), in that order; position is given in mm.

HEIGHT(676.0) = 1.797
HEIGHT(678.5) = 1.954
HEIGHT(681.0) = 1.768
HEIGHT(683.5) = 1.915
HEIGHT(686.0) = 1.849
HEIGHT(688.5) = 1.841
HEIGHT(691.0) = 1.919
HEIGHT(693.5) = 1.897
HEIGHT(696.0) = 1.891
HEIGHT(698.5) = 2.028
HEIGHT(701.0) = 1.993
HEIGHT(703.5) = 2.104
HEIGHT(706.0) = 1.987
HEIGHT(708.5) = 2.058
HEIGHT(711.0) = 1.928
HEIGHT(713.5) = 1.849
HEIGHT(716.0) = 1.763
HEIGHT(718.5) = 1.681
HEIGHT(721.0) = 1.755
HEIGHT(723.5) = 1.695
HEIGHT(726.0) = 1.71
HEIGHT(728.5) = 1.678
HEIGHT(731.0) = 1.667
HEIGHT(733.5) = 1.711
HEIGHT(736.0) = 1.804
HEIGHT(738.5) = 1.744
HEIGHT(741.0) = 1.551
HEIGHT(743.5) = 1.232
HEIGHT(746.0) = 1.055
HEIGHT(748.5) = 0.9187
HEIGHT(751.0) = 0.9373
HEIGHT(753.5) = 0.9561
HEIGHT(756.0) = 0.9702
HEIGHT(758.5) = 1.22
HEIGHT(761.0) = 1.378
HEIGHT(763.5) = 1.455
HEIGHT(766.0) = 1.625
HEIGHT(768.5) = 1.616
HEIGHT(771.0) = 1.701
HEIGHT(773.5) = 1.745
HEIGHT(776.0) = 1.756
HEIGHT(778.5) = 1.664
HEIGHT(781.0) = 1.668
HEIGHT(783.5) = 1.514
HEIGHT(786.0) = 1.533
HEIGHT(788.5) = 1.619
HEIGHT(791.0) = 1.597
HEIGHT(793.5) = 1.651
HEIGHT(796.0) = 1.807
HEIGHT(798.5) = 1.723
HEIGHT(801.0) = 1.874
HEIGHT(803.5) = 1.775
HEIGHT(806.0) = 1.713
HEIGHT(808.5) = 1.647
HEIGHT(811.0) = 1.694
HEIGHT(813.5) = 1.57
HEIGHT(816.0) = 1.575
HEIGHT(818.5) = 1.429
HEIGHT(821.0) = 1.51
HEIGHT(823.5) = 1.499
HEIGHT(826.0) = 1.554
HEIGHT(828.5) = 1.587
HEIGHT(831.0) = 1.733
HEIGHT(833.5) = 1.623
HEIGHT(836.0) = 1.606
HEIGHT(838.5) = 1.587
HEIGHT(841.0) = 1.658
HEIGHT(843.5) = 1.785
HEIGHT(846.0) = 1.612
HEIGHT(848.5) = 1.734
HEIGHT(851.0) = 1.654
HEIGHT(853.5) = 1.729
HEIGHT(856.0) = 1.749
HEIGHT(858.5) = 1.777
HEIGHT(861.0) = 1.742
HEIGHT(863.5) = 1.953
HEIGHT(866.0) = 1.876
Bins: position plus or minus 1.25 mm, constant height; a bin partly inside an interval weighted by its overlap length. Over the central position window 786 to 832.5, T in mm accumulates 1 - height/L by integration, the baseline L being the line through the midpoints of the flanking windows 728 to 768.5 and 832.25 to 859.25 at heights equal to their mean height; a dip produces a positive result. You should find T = -2.27 mm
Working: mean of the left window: 1.37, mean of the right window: 1.68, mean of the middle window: 1.64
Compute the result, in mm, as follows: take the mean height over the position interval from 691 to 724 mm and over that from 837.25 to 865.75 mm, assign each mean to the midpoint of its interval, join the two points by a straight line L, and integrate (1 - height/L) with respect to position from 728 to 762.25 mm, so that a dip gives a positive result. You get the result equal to 9.6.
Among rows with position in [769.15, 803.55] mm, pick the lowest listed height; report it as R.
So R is 1.514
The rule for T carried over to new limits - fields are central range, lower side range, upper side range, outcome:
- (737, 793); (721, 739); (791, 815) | 9.11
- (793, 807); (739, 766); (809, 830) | -2.97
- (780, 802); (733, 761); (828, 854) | -3.09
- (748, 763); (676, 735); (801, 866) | 5.81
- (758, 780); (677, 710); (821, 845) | 2.22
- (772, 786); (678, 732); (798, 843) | 0.46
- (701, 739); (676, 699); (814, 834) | -0.13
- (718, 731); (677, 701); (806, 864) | 0.97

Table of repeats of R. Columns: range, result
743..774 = 0.9187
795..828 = 1.429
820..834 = 1.499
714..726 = 1.681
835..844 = 1.587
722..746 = 1.055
